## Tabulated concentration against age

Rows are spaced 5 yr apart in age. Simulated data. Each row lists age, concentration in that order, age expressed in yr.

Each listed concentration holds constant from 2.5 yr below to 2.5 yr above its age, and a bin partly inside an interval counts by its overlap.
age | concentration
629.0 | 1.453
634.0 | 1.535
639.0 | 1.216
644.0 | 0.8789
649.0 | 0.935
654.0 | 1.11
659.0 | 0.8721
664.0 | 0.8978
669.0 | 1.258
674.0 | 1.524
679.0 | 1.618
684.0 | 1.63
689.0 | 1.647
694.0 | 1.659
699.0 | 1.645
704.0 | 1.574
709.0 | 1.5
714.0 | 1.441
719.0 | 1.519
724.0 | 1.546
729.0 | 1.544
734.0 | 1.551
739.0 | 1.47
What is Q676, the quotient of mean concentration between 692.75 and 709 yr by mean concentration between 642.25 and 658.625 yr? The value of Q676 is 1.7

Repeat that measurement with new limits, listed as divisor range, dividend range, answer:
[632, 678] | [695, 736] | 1.35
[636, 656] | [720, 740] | 1.46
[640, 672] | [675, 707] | 1.60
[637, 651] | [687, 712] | 1.59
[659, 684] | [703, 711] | 1.17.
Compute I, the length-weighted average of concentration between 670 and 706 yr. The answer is 1.6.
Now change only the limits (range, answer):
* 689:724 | 1.56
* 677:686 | 1.62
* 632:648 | 1.17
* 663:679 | 1.32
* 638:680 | 1.13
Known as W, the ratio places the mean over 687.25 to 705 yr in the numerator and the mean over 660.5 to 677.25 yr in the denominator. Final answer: 1.34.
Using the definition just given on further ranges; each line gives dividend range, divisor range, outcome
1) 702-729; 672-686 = 0.95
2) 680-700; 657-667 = 1.82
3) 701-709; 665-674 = 1.22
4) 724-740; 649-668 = 1.56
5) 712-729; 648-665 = 1.57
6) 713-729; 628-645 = 1.17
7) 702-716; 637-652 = 1.50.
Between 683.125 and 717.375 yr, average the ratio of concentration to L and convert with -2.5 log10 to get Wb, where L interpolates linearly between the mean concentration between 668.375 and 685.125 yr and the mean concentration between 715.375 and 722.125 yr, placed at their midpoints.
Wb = -0.05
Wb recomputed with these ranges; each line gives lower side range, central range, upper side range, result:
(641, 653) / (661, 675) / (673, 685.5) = 0.171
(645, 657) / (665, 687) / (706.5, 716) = -0.221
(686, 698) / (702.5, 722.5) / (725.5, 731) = 0.059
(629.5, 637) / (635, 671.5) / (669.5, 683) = 0.399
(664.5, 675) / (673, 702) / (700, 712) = -0.156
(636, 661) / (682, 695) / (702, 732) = -0.246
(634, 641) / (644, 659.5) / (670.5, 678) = 0.397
